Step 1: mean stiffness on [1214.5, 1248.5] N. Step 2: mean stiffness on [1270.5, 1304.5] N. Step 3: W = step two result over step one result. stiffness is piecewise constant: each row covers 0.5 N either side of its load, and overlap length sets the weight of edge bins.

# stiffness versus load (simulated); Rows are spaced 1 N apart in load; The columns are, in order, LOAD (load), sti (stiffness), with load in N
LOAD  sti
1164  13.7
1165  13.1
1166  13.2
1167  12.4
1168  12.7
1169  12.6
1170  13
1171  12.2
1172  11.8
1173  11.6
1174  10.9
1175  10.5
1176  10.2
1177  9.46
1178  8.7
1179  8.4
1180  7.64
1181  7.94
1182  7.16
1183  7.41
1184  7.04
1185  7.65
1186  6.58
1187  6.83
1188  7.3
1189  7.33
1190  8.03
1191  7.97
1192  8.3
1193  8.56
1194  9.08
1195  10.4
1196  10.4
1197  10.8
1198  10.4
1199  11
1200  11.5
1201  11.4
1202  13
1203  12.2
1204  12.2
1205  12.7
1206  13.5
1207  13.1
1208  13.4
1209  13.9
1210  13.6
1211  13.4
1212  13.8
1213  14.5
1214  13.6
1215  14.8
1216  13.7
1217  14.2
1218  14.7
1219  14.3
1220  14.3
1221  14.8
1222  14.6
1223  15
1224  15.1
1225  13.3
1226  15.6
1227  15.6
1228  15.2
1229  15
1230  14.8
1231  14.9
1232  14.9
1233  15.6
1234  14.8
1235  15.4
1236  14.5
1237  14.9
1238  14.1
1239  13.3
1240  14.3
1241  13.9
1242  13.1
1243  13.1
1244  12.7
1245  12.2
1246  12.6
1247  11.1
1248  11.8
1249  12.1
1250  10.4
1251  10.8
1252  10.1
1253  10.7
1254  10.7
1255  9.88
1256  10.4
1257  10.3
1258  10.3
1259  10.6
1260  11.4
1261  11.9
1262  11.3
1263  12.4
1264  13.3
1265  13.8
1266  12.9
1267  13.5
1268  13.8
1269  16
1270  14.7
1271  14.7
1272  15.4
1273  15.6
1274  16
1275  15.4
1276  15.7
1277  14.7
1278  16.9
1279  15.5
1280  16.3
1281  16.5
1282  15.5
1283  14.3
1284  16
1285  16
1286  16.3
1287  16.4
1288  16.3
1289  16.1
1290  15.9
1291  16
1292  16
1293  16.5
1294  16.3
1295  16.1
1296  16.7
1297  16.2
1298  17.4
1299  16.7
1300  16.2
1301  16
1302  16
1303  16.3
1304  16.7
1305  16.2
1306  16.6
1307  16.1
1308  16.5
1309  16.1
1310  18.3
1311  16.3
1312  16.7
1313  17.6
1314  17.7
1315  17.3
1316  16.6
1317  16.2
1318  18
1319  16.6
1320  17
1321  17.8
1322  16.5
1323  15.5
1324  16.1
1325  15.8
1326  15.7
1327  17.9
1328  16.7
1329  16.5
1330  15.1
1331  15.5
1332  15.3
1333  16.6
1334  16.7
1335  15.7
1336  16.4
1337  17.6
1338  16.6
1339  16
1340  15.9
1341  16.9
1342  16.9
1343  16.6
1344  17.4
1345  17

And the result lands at 1.1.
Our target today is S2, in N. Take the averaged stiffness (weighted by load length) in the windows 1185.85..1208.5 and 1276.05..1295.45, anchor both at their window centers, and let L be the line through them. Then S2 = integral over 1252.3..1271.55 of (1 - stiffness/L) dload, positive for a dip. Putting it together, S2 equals 3.0 N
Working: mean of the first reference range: 10.3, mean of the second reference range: 16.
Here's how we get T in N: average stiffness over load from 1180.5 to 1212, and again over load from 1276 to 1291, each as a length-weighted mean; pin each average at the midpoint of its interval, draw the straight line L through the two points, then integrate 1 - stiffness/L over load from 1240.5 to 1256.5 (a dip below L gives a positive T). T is 2.3 N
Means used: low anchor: 10.2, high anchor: 15.9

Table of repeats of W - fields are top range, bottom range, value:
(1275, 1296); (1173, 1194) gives 1.92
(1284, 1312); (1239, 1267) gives 1.38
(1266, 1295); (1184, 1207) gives 1.58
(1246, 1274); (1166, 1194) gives 1.32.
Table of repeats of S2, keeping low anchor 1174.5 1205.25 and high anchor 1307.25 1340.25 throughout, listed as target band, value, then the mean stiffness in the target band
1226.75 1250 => -3.8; 13.8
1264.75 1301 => -3.4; 15.7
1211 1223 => -4.0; 14.3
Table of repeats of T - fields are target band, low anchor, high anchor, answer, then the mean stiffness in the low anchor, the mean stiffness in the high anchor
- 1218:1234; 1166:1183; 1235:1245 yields -2.2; 10.4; 13.8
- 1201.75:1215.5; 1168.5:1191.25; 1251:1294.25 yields -3.6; 9.07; 14.1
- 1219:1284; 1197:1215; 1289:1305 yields 3.7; 12.8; 16.3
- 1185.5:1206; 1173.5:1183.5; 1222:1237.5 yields 2.1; 8.83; 15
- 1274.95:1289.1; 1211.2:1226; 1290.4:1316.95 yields 0.1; 14.4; 16.6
